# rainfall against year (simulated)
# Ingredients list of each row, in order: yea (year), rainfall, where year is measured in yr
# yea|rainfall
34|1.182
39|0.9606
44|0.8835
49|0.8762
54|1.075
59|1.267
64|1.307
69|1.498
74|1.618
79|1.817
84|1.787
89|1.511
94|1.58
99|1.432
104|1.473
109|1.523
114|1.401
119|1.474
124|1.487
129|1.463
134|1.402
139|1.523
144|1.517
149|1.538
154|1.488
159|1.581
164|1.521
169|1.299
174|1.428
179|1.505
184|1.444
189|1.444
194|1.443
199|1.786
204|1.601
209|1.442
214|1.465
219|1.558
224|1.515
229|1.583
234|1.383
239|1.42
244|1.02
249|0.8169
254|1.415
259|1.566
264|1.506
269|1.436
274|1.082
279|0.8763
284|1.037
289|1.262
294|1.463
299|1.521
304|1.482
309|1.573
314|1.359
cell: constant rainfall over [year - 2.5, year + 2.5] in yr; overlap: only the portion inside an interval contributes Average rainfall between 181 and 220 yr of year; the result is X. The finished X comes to 1.52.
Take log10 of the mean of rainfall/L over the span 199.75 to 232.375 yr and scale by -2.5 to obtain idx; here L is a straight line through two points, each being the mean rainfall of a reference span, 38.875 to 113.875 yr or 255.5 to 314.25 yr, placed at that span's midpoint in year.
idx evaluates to -0.13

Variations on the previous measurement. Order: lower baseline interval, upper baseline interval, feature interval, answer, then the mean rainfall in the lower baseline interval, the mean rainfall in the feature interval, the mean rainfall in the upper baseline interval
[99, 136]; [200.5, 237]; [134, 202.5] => -0.01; 1.46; 1.5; 1.51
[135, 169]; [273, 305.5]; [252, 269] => -0.15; 1.51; 1.49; 1.25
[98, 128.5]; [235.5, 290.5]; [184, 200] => -0.14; 1.47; 1.52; 1.22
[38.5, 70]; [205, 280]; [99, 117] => -0.23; 1.12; 1.46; 1.35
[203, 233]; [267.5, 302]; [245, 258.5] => 0.17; 1.52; 1.17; 1.24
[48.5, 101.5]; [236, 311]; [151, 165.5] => -0.11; 1.45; 1.53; 1.3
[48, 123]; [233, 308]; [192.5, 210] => -0.17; 1.45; 1.59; 1.29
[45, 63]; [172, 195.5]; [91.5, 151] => -0.17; 1.08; 1.48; 1.45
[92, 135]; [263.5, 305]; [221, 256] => 0.02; 1.47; 1.31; 1.28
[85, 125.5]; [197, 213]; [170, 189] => 0.09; 1.5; 1.44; 1.59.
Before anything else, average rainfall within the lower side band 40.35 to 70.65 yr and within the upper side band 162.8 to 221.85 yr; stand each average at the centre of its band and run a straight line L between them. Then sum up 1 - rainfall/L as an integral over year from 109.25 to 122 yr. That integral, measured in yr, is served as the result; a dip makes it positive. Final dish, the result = -1.6 yr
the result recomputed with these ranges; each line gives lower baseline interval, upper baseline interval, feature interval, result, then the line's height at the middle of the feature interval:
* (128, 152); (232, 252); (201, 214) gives -2.5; 1.27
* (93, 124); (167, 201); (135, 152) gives -0.4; 1.48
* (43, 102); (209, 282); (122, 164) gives -3.9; 1.37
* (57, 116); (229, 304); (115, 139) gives 0.1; 1.47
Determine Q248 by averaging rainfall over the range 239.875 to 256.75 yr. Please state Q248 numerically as 1.12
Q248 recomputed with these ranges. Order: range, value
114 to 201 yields 1.49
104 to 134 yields 1.46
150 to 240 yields 1.5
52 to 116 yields 1.49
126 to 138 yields 1.45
